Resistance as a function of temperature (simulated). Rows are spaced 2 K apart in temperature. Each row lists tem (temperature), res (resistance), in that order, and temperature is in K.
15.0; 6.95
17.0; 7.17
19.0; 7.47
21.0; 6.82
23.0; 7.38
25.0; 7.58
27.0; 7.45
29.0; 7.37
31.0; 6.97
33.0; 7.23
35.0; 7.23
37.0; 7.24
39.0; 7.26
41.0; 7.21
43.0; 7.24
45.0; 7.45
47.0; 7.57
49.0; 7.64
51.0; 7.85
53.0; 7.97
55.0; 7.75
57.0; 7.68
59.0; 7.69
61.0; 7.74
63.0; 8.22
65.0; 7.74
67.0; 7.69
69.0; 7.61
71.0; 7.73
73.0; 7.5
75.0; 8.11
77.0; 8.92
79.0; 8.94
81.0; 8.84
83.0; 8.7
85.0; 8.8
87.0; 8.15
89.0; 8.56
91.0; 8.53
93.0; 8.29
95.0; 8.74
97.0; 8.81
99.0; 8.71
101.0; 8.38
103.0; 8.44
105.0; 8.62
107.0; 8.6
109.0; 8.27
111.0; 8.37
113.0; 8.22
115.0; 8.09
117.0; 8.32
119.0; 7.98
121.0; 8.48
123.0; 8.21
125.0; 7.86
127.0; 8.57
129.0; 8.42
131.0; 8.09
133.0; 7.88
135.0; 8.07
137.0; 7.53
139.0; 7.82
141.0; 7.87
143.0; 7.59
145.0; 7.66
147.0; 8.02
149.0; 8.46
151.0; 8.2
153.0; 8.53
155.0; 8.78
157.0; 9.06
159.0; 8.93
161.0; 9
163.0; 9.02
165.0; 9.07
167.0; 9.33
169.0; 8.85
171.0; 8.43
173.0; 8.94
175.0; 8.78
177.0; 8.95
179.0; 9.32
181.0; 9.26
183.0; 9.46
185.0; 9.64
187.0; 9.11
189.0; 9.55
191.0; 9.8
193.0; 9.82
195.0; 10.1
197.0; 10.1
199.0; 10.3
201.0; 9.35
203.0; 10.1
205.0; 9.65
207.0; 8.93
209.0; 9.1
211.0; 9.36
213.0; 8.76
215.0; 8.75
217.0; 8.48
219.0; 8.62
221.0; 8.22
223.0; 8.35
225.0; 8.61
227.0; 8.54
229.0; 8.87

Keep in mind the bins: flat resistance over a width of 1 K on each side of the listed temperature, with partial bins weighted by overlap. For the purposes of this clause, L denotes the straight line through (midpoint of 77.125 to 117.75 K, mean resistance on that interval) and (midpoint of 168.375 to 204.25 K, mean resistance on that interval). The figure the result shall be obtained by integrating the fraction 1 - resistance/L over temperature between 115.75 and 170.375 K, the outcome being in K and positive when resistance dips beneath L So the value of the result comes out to 3.9 K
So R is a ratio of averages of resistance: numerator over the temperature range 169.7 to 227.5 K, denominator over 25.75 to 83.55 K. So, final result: 1.19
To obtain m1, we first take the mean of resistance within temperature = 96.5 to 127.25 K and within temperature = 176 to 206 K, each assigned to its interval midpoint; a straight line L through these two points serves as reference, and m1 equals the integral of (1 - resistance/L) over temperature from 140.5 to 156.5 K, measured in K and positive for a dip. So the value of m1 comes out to 1.4 K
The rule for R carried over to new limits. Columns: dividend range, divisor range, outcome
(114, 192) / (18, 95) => 1.10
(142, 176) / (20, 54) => 1.17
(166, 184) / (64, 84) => 1.10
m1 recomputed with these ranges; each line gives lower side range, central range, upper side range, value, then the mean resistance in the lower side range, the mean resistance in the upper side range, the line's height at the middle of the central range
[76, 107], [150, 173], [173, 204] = 1.1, 8.63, 9.56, 9.3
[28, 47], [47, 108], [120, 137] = -4.5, 7.26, 8.16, 7.66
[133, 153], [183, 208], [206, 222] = -3.3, 7.94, 8.78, 8.56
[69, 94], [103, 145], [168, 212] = 3.1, 8.39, 9.4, 8.79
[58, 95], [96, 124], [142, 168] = 0.0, 8.22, 8.59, 8.38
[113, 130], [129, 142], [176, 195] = 0.9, 8.24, 9.47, 8.51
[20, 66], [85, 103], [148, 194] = -0.9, 7.49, 9.06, 8.11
